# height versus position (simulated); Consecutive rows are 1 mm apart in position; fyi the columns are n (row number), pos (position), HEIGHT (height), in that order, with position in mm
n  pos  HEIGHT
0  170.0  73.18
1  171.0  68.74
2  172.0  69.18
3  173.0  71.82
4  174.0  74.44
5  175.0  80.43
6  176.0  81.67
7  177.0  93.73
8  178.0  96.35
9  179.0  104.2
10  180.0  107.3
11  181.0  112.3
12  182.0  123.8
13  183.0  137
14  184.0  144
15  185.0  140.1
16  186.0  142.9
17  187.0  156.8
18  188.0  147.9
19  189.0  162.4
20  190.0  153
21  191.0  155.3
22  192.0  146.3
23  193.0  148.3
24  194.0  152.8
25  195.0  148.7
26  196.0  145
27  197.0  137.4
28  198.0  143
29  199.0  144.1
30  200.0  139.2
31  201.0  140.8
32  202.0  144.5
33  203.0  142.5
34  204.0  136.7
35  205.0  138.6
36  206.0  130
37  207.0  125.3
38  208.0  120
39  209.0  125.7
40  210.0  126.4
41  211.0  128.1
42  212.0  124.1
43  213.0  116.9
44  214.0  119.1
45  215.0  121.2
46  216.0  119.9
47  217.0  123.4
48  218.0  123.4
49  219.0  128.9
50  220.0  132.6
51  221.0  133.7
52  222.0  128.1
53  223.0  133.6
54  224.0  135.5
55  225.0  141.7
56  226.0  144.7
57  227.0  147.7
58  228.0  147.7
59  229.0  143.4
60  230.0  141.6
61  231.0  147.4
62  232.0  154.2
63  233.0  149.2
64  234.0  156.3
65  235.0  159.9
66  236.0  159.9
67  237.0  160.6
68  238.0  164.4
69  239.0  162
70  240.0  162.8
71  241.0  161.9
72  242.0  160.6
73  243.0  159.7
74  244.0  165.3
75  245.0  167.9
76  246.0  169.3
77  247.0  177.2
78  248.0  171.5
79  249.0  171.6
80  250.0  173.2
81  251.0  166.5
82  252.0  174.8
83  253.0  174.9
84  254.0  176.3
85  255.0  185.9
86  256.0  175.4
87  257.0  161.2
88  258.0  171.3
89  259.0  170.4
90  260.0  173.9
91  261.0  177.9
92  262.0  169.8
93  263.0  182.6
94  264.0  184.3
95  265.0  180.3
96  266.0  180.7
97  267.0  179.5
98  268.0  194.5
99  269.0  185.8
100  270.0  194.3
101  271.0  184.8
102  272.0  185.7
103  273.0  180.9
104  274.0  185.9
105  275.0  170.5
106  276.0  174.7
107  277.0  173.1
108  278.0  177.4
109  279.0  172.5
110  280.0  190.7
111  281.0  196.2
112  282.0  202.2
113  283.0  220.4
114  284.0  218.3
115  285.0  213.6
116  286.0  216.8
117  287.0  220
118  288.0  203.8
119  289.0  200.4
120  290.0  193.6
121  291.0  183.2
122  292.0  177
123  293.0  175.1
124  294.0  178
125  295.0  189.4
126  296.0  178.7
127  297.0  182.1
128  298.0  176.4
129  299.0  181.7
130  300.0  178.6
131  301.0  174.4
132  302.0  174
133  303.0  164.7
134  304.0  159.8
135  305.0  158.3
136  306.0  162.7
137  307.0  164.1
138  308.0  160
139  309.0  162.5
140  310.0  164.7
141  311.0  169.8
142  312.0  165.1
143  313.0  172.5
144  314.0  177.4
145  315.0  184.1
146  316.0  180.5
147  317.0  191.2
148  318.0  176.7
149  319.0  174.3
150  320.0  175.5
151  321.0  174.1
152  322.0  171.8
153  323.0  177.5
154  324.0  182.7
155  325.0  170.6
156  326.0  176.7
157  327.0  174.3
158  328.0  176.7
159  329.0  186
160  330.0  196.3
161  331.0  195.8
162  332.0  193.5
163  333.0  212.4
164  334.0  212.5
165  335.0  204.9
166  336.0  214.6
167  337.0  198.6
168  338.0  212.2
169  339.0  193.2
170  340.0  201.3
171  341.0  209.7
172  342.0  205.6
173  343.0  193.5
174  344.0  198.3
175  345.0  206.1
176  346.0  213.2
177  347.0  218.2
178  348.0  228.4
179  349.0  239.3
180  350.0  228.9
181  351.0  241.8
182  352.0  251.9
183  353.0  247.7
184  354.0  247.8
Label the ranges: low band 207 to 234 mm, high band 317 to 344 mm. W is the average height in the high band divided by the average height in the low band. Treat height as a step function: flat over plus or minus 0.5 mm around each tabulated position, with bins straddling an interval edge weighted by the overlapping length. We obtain 1.4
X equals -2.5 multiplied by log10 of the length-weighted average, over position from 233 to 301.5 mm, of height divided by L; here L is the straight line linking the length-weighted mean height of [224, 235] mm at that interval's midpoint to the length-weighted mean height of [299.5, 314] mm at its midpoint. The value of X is -0.15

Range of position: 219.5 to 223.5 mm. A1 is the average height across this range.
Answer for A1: 132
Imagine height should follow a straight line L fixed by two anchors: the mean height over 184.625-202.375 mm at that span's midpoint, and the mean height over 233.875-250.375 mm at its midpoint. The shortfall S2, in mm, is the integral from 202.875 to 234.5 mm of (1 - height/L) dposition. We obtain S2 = 4.6 mm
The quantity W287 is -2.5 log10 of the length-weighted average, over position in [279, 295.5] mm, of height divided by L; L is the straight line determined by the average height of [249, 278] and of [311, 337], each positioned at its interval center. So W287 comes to -0.10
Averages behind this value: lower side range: 178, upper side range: 185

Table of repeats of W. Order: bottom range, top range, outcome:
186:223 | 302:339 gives 1.32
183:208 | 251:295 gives 1.29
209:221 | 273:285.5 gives 1.53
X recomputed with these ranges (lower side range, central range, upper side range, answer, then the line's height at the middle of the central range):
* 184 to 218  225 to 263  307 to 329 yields -0.09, 151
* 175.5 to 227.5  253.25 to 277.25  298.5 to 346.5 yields -0.13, 160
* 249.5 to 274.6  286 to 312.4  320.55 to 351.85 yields 0.07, 190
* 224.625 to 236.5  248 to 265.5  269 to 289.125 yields -0.01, 173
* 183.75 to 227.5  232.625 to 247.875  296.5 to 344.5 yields -0.08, 151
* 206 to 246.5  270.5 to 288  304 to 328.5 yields -0.21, 160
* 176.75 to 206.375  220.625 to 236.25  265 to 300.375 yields 0.10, 158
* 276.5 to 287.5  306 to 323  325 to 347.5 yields 0.16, 199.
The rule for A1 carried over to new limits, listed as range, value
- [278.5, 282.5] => 190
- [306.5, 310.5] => 163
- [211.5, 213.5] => 120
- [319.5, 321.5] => 175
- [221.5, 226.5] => 137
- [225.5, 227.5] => 146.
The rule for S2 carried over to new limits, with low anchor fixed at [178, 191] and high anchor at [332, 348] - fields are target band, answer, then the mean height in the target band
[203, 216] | 1.8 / 126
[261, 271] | -0.6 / 183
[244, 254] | -0.4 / 172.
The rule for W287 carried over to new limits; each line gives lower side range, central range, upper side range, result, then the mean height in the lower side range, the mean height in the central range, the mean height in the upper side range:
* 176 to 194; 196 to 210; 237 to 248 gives 0.05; 133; 136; 165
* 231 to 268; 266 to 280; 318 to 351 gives -0.03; 169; 182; 198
